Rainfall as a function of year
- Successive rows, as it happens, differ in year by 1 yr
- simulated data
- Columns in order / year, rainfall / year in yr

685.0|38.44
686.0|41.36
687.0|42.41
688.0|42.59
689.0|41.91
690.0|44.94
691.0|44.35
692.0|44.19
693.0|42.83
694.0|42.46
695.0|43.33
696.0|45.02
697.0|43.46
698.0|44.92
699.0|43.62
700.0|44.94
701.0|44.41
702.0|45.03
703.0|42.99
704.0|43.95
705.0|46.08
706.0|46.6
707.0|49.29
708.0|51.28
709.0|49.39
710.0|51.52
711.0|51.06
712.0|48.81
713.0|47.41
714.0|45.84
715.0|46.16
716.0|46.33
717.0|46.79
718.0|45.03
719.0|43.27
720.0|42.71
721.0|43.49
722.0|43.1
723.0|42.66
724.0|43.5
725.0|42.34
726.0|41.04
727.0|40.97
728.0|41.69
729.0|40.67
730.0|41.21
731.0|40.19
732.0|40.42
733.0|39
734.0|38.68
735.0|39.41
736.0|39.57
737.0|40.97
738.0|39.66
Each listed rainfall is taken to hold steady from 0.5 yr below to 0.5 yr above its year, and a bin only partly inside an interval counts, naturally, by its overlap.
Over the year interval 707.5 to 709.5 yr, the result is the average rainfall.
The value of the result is 50.3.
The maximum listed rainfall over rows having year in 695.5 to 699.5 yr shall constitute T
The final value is 45.02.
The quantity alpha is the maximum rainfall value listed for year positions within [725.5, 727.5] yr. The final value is 41.04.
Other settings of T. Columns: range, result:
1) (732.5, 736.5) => 39.57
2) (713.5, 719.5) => 46.79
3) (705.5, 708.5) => 51.28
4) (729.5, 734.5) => 41.21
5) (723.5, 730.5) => 43.5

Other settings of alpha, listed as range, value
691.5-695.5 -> 44.19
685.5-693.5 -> 44.94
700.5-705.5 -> 46.08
